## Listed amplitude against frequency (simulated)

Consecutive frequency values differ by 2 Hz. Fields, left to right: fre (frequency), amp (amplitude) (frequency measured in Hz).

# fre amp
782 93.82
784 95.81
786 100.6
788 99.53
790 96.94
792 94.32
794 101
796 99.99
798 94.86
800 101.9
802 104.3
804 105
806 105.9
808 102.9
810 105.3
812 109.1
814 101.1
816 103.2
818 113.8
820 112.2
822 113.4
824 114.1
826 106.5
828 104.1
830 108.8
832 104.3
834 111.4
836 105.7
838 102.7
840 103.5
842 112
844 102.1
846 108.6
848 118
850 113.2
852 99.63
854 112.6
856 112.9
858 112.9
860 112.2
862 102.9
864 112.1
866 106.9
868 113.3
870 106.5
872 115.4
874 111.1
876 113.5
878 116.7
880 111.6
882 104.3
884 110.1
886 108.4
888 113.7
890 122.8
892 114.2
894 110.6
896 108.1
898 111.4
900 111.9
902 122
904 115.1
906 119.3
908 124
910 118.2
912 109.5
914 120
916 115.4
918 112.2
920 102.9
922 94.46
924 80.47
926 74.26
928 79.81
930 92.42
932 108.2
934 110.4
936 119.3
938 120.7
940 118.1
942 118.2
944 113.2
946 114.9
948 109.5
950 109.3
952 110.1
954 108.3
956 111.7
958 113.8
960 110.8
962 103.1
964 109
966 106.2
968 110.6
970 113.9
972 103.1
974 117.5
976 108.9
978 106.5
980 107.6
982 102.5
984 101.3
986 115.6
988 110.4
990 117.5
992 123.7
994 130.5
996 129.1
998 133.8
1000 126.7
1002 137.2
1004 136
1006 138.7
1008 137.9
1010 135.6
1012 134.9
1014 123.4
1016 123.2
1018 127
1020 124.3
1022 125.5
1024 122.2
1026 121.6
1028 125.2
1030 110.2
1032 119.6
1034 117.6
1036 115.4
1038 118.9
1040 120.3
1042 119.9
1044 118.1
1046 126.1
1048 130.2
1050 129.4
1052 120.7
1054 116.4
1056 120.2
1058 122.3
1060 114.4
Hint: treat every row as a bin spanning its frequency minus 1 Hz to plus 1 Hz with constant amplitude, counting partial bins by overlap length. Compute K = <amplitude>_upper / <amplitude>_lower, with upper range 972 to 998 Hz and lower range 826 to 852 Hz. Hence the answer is 1.07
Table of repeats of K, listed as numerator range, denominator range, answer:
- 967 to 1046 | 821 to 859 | 1.11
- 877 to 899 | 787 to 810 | 1.11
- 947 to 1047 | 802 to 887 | 1.09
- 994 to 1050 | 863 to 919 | 1.11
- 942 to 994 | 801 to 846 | 1.04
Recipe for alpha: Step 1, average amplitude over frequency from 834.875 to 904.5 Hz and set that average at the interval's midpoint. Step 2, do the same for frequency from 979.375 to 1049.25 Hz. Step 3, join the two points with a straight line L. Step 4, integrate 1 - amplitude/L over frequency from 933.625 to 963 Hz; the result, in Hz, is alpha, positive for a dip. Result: 1.2 Hz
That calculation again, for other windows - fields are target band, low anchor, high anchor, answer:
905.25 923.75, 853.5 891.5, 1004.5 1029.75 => 0.76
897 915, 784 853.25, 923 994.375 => -1.61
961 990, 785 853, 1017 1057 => 2.05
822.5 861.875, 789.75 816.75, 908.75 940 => -2.24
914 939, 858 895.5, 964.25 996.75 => 2.31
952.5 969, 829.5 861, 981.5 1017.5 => 1.67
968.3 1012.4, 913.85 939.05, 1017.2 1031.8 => -2.21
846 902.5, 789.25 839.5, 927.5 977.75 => -2.38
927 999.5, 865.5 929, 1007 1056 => 2.83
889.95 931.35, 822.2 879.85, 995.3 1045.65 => 2.82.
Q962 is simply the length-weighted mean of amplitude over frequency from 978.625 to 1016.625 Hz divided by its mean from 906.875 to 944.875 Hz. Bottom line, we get 1.2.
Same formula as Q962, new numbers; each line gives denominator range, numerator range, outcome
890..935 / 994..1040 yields 1.18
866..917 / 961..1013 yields 1.05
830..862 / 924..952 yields 0.98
